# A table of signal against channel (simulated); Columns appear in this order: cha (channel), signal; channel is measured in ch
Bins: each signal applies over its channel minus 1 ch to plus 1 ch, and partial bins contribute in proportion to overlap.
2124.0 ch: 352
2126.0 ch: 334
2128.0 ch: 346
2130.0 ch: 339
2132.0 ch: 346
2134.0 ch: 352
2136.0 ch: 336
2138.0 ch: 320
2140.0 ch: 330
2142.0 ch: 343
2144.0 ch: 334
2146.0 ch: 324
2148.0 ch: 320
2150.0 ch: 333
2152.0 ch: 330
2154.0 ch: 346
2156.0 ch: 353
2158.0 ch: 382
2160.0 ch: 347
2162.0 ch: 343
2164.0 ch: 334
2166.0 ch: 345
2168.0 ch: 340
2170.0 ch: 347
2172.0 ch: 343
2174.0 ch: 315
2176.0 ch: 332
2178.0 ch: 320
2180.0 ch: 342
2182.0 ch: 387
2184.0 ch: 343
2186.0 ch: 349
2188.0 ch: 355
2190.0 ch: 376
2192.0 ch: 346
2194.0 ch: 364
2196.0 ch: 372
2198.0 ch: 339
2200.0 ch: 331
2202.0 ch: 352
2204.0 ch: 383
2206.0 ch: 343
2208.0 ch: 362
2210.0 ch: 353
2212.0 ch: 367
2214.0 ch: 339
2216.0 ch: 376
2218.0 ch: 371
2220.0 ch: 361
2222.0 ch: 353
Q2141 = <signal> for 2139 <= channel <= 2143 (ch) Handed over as 336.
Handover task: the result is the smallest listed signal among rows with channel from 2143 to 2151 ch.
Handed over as 320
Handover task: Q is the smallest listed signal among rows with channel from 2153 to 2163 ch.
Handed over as 343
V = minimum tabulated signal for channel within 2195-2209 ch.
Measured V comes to 331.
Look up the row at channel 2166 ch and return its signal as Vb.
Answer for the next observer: 345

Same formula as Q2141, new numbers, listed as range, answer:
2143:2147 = 329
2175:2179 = 326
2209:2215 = 353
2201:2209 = 360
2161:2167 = 341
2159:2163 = 345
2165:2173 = 344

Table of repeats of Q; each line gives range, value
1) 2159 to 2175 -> 315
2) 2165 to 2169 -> 340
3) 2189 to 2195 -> 346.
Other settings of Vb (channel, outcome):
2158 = 382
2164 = 334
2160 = 347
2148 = 320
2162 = 343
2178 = 320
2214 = 339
